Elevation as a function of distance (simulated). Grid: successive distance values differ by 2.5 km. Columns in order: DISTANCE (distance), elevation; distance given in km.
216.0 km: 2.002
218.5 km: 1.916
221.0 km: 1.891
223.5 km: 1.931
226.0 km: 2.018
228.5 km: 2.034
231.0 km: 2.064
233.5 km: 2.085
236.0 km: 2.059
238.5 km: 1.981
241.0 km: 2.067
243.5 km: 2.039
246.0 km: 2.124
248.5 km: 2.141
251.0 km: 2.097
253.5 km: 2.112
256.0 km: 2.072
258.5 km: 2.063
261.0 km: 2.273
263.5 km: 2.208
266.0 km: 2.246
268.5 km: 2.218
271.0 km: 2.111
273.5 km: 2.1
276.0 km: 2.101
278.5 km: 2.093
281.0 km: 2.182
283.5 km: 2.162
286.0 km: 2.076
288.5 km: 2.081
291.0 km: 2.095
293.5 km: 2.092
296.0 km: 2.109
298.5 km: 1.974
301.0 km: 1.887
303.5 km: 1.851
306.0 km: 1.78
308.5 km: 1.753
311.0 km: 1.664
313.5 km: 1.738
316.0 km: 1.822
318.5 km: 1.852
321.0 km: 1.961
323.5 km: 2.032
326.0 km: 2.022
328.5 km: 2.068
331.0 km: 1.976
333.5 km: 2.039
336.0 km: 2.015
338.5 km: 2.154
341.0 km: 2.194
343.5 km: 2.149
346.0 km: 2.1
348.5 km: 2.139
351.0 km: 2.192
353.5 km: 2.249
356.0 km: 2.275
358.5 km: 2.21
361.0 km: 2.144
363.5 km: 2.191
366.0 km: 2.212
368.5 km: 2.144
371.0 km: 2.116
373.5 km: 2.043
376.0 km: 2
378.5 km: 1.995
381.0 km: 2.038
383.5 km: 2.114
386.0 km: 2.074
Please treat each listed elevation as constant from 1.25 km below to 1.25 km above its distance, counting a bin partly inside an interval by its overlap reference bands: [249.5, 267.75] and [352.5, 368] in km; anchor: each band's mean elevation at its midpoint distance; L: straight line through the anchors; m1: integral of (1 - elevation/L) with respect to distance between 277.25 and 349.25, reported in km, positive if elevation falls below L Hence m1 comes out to 6.03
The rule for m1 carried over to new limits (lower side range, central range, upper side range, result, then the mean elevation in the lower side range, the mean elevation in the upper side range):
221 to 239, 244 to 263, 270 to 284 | -0.5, 2.02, 2.12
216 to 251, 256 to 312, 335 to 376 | 0.7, 2.03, 2.15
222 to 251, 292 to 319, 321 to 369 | 3.0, 2.05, 2.13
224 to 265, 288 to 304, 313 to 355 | 0.4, 2.09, 2.05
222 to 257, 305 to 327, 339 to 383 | 2.8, 2.06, 2.14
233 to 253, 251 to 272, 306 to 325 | -1.5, 2.08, 1.83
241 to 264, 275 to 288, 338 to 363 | 0.1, 2.12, 2.18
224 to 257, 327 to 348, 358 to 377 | 0.3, 2.07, 2.13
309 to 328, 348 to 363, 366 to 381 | -1.5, 1.87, 2.07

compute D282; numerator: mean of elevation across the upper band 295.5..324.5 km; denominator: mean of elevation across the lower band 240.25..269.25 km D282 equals 0.9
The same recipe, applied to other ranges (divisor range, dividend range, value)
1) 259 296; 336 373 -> 1.01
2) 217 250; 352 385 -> 1.05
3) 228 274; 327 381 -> 1.00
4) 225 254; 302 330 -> 0.90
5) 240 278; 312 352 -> 0.95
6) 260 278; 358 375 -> 0.99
